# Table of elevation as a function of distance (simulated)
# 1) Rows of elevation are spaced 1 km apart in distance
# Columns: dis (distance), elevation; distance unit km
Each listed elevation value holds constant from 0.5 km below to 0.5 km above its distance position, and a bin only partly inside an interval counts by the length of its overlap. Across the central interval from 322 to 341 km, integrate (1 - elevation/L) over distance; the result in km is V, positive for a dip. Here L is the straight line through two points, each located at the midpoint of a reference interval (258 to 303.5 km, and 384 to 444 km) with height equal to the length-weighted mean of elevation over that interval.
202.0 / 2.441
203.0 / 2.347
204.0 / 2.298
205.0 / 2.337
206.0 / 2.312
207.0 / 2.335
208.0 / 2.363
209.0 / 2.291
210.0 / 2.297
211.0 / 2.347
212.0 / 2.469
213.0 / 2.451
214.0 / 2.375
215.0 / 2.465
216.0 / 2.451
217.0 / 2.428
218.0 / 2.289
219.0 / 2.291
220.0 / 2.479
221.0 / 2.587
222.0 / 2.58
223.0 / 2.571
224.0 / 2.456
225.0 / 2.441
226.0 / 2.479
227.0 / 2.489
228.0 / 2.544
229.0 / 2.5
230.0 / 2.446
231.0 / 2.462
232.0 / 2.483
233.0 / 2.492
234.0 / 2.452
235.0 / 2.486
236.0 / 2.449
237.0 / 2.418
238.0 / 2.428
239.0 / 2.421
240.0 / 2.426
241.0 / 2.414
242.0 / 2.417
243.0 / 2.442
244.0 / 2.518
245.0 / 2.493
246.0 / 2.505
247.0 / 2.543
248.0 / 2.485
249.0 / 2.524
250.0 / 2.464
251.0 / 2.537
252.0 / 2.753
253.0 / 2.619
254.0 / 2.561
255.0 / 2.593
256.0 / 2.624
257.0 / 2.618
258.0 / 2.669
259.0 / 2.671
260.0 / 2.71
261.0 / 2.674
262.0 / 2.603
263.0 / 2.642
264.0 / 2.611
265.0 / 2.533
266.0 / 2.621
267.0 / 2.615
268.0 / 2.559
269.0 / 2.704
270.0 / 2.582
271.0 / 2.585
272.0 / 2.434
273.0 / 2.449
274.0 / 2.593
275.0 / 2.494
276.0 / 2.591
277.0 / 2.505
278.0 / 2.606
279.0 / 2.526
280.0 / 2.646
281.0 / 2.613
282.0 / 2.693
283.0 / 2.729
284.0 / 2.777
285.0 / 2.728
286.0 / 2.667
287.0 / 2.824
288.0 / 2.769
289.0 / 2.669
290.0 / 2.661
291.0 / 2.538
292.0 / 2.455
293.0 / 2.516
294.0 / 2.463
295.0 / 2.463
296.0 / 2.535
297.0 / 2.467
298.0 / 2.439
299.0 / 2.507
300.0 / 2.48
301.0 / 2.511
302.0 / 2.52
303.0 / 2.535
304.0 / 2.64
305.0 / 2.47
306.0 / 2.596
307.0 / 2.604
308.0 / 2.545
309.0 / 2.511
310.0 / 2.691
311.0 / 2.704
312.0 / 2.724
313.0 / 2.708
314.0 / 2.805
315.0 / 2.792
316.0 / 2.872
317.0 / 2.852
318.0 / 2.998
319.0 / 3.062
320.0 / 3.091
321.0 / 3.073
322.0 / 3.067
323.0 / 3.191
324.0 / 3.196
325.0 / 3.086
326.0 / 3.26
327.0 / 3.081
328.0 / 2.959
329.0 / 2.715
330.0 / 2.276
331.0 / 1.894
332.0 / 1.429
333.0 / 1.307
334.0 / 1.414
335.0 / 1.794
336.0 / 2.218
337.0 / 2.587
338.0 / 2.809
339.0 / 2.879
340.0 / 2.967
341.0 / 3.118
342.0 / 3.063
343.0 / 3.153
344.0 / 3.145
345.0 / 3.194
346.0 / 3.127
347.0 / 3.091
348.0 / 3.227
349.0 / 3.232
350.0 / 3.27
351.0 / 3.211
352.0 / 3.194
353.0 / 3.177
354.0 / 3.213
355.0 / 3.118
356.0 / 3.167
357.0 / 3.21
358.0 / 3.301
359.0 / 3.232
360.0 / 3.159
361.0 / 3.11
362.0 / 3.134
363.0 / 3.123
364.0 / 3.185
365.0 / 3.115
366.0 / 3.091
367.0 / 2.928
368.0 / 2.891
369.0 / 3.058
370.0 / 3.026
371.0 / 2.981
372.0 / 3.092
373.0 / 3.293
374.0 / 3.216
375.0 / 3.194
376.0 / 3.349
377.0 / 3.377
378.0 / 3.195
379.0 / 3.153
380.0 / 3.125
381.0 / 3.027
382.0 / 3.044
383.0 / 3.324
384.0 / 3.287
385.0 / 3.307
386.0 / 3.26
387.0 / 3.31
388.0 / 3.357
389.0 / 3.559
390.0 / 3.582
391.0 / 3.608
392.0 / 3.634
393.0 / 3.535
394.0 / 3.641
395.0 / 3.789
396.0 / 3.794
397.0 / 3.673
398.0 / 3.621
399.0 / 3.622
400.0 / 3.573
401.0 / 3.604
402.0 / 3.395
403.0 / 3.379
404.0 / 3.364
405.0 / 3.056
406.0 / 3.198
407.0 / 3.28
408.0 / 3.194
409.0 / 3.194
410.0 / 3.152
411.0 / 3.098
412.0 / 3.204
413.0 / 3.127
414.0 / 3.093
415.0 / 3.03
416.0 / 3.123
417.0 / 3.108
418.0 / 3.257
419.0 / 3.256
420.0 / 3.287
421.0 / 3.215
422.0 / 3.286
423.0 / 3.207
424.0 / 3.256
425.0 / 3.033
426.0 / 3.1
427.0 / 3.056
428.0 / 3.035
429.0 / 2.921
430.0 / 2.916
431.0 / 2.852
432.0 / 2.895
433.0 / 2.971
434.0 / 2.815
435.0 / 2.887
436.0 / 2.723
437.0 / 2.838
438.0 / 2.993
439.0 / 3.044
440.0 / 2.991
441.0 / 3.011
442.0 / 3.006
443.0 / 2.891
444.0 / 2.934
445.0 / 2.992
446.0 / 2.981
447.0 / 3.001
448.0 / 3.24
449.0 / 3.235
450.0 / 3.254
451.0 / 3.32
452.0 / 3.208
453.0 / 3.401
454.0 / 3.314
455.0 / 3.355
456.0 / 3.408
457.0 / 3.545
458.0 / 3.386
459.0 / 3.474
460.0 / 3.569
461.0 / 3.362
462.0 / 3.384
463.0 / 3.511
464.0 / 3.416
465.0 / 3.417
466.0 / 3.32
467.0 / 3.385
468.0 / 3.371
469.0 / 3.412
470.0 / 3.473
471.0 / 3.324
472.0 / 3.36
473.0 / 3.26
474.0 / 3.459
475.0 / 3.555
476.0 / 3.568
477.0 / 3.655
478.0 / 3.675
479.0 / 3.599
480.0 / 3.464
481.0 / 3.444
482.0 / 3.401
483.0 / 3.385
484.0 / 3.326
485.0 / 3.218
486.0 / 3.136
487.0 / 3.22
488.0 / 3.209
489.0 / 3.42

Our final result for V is 2.0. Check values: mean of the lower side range 2.59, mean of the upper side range 3.22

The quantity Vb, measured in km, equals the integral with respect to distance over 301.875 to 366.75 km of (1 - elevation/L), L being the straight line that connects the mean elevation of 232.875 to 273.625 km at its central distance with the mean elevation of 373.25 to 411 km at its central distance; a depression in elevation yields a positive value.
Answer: 3.8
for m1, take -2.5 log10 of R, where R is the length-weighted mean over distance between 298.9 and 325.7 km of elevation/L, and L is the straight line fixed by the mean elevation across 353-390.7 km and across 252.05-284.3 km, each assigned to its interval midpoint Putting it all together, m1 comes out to 0.03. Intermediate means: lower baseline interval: 2.61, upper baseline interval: 3.19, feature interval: 2.78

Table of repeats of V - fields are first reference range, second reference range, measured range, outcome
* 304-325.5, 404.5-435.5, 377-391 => -1.3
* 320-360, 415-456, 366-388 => -1.6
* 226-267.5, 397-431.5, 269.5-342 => 3.9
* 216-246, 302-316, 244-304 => -0.5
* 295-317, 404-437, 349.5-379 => -3.2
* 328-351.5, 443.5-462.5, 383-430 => -4.5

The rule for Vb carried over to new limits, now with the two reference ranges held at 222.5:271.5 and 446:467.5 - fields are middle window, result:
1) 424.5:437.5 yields 1.3 km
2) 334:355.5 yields -0.3 km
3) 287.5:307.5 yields 1.4 km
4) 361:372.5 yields -0.2 km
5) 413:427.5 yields 0.2 km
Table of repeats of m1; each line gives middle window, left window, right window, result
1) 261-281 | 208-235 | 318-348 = 0.001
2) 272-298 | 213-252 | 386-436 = 0.045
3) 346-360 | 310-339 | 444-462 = -0.149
